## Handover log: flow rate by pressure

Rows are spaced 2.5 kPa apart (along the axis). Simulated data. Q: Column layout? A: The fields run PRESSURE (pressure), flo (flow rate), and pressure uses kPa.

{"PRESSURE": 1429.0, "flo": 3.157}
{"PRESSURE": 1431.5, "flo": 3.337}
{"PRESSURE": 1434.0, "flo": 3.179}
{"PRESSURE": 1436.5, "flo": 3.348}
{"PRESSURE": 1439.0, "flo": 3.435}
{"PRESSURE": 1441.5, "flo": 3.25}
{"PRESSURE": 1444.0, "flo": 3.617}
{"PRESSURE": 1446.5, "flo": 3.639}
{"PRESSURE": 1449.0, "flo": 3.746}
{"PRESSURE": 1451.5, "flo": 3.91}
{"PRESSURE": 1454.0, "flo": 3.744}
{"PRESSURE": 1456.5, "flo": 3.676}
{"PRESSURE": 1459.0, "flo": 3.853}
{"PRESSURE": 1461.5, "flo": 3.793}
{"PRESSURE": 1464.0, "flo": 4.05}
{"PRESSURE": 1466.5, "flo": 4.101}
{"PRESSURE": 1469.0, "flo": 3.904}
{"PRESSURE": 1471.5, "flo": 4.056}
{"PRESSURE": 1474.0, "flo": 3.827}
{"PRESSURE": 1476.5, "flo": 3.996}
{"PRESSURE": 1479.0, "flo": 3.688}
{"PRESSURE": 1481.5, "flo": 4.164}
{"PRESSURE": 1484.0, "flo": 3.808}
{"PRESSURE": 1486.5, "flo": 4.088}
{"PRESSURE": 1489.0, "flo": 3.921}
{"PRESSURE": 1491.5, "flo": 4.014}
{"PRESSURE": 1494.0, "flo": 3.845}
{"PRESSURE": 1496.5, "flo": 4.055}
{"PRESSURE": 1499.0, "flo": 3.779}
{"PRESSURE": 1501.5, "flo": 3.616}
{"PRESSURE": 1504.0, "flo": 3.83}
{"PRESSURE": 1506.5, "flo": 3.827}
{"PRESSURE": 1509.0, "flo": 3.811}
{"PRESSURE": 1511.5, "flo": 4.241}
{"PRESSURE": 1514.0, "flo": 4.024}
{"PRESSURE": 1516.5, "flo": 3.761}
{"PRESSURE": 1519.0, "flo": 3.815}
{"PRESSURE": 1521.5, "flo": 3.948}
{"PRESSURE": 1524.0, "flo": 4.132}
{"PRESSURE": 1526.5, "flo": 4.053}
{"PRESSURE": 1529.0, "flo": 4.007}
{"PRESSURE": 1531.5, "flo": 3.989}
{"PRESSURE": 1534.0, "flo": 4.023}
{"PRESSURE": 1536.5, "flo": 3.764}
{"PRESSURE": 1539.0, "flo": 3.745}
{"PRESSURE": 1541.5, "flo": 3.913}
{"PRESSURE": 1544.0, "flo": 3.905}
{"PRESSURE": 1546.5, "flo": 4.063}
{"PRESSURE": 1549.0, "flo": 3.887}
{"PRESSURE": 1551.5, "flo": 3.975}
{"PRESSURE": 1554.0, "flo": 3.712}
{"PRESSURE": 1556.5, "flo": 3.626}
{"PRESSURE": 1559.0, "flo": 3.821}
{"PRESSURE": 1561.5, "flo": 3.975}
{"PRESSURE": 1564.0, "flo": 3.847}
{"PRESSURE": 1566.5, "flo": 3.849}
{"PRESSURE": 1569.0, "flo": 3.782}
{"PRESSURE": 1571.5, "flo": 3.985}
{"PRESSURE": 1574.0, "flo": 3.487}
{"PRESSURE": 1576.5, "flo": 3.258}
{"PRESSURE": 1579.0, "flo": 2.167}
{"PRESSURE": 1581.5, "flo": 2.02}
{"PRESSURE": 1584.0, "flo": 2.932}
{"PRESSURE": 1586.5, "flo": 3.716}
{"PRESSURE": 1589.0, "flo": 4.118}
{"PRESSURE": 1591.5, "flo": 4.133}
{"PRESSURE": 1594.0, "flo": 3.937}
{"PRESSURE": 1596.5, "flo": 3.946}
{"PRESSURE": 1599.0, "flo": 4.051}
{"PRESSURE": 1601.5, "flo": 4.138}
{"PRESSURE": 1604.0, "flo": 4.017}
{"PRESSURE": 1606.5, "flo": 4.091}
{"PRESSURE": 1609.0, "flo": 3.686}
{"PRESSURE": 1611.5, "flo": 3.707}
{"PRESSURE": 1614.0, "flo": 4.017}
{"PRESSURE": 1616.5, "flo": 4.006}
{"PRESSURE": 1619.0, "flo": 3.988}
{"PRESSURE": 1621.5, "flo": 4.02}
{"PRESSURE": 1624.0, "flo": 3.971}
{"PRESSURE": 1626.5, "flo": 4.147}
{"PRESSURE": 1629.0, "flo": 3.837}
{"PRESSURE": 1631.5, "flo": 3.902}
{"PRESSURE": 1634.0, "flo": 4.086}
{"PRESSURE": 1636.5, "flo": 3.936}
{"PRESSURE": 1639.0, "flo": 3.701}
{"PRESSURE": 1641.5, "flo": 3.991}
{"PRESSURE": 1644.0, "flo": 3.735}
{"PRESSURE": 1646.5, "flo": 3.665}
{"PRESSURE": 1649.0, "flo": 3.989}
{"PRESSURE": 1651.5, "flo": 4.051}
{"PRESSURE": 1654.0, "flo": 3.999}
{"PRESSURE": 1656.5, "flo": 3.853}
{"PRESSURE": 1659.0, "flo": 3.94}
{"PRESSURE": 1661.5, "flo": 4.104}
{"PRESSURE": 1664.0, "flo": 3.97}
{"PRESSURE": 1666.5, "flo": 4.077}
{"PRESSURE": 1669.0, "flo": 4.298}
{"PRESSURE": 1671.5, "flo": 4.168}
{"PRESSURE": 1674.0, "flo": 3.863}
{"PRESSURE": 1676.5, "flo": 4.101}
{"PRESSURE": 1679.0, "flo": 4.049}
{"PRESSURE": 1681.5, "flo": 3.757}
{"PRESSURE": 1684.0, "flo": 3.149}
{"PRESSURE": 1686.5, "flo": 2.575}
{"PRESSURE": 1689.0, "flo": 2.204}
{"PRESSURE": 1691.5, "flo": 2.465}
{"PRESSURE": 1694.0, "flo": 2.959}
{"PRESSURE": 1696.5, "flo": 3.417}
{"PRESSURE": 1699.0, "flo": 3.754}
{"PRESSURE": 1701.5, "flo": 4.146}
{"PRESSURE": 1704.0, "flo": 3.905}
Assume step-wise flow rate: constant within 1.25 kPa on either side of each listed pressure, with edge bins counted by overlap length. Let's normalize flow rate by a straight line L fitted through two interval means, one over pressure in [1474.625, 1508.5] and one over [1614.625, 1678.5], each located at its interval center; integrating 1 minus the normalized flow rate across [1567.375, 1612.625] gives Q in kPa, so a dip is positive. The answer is 3.7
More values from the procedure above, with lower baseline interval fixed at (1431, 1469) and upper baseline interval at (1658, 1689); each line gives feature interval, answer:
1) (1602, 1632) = -1.70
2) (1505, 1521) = -0.96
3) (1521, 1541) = -1.39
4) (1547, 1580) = 0.45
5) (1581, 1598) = 0.51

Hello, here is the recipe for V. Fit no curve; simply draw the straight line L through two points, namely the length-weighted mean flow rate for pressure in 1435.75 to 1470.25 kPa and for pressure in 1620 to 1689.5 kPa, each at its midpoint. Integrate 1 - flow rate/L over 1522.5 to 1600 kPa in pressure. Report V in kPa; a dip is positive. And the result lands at 1.07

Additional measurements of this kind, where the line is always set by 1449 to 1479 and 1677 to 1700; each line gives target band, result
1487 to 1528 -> -1.90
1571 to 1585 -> 2.40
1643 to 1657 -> -2.52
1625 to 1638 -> -2.41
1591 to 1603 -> -1.98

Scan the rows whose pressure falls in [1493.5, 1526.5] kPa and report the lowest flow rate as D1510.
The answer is 3.616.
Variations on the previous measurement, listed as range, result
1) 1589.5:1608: 3.937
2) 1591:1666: 3.665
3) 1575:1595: 2.02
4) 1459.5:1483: 3.688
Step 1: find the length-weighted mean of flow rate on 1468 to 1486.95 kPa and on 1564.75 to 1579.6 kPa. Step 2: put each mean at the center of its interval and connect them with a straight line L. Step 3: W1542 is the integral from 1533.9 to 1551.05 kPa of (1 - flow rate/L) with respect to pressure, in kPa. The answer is -1.3 kPa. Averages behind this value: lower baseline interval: 3.94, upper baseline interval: 3.49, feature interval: 3.9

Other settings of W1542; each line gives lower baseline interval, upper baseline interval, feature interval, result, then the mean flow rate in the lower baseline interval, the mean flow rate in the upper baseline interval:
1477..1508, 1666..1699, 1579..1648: -3.6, 3.89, 3.46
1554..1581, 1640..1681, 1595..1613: -1.1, 3.54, 3.98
